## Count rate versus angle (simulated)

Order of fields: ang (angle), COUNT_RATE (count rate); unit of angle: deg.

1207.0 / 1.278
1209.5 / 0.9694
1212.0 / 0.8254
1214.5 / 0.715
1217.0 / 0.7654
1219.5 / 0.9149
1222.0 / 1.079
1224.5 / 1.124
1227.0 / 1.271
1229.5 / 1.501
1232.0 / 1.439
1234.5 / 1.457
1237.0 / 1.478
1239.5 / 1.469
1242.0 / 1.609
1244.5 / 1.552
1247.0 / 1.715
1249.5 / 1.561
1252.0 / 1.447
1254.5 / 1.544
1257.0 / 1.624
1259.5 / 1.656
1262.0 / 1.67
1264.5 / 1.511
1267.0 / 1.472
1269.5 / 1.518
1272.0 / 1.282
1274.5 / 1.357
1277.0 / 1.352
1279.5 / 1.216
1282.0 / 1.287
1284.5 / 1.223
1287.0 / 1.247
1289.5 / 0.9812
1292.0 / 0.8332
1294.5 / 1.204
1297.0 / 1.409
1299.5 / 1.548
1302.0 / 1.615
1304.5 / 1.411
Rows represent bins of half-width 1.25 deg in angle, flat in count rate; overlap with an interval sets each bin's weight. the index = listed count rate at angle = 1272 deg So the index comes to 1.282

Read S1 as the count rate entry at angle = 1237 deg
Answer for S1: 1.478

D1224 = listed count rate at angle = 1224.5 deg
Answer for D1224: 1.124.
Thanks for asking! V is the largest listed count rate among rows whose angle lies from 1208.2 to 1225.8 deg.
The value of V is 1.124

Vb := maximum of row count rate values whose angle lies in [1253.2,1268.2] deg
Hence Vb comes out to 1.67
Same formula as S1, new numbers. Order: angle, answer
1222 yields 1.079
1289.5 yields 0.9812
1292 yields 0.8332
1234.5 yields 1.457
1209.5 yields 0.9694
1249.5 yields 1.561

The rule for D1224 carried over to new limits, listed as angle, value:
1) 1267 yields 1.472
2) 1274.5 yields 1.357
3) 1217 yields 0.7654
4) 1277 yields 1.352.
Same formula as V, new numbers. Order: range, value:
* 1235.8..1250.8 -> 1.715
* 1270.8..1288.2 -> 1.357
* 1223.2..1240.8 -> 1.501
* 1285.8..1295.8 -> 1.247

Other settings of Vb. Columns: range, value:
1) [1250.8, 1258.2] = 1.624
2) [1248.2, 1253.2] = 1.561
